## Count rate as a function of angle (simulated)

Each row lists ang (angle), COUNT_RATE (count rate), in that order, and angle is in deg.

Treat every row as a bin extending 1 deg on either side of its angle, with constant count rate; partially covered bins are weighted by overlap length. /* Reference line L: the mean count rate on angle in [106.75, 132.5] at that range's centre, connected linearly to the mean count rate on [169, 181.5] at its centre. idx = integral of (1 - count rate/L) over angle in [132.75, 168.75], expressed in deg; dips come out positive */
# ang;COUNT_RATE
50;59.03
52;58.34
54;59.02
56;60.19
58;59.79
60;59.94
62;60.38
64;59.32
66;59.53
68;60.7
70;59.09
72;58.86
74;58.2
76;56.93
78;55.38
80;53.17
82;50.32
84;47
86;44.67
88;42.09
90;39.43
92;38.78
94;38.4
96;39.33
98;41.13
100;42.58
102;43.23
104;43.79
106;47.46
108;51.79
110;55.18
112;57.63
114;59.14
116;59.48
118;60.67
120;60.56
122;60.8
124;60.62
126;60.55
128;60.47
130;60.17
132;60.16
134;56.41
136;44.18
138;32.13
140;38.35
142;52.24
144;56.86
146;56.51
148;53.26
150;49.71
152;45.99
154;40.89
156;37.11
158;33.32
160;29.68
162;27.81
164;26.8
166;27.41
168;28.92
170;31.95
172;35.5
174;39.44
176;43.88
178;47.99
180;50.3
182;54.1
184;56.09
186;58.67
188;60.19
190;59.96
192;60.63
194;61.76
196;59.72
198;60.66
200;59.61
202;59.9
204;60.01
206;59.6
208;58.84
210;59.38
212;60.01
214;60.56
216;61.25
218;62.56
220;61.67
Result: 6.3 deg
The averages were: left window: 58.9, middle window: 41.2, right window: 42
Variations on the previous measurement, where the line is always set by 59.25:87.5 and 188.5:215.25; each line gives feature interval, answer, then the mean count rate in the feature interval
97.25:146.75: 3.82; 52.9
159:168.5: 4.96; 28.1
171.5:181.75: 2.53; 44.6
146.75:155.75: 1.77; 46.9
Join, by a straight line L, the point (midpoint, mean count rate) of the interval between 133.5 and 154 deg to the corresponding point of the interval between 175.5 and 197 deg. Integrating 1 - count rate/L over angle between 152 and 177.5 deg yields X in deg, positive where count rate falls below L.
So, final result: 8.6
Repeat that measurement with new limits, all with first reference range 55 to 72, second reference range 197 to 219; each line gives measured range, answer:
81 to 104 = 6.7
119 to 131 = -0.1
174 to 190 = 2.0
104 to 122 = 1.2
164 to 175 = 5.1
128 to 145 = 2.6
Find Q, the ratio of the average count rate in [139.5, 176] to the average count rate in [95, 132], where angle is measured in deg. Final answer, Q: 0.74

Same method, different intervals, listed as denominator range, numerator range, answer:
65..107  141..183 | 0.85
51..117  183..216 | 1.15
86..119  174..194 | 1.14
